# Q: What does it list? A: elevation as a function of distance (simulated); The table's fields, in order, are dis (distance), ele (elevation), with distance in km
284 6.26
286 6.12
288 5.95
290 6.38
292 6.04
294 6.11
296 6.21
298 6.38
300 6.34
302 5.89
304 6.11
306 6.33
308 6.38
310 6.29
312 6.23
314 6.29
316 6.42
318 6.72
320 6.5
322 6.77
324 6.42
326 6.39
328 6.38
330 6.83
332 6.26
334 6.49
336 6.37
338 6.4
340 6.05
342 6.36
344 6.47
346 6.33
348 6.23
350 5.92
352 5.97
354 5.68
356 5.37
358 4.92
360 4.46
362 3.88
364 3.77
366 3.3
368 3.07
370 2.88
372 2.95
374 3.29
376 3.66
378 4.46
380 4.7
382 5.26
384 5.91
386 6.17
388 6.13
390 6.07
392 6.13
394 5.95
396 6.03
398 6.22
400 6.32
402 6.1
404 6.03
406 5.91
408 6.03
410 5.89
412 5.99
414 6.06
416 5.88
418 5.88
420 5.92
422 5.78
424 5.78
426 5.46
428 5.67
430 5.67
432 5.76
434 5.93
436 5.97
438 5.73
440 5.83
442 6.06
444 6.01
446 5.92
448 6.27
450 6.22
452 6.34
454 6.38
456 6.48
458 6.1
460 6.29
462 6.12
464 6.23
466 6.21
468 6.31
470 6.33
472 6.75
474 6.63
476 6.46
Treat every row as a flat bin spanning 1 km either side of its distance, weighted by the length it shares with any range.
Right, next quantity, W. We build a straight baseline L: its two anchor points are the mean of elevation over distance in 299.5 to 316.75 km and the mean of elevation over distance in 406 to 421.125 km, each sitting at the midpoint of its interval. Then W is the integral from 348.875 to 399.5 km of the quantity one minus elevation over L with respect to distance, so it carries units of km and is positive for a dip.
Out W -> 9.6 km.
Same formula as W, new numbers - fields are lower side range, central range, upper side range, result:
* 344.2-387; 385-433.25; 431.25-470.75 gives -4.8 km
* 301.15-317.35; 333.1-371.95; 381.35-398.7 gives 5.9 km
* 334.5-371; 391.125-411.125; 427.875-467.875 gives -1.5 km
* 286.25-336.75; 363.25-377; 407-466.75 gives 6.5 km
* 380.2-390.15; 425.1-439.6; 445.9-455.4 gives 0.9 km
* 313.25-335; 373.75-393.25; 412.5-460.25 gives 3.0 km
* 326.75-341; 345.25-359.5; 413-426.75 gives 1.3 km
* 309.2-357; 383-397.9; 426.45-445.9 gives -0.1 km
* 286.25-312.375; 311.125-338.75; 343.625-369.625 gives -4.1 km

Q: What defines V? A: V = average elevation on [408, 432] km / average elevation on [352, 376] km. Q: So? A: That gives 1.4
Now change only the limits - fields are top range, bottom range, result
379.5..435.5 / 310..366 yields 0.99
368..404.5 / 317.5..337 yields 0.79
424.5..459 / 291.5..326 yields 0.95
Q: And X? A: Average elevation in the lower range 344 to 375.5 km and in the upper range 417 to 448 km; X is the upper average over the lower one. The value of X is 1.27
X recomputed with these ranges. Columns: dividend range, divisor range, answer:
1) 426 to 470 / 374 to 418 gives 1.06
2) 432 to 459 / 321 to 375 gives 1.13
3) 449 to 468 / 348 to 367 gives 1.28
